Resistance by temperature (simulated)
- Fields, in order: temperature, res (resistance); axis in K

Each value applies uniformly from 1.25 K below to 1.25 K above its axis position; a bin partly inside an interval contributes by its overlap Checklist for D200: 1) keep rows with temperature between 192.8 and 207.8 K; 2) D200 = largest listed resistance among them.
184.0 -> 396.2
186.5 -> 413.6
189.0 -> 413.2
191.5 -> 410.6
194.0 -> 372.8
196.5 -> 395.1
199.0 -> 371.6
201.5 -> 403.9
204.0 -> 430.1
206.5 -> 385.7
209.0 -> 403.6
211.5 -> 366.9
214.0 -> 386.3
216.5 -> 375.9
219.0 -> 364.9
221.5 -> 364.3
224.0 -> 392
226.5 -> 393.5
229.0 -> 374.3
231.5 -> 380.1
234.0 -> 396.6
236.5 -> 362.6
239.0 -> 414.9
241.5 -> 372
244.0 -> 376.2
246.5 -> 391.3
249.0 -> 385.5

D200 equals 430.1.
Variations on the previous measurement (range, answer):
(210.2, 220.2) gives 386.3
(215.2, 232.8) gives 393.5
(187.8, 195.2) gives 413.2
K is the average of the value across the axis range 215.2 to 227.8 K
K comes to 378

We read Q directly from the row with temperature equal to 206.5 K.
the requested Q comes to 385.7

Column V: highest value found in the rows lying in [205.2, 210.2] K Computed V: 403.6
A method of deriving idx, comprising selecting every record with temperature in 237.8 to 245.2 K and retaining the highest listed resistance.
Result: 414.9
